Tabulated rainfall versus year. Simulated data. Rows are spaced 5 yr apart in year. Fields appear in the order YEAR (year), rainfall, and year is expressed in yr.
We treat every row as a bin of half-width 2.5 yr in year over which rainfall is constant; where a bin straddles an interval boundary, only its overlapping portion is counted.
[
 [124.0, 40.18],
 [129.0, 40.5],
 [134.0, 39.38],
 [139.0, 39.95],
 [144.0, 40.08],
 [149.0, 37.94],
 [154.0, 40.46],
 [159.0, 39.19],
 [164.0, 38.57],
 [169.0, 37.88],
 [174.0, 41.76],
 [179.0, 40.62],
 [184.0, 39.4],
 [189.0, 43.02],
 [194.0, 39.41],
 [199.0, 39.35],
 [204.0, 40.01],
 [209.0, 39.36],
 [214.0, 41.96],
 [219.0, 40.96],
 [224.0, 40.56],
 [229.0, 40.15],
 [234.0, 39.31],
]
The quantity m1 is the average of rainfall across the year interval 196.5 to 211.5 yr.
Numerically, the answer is 39.6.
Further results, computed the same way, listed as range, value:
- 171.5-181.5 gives 41.2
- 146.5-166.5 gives 39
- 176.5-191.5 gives 41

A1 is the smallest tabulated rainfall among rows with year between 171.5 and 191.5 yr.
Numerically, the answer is 39.4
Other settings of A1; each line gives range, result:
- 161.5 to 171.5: 37.88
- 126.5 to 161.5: 37.94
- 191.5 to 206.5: 39.35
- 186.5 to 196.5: 39.41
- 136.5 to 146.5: 39.95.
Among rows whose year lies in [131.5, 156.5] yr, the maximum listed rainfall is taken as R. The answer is 40.46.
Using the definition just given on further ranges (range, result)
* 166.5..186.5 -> 41.76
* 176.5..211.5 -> 43.02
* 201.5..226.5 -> 41.96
